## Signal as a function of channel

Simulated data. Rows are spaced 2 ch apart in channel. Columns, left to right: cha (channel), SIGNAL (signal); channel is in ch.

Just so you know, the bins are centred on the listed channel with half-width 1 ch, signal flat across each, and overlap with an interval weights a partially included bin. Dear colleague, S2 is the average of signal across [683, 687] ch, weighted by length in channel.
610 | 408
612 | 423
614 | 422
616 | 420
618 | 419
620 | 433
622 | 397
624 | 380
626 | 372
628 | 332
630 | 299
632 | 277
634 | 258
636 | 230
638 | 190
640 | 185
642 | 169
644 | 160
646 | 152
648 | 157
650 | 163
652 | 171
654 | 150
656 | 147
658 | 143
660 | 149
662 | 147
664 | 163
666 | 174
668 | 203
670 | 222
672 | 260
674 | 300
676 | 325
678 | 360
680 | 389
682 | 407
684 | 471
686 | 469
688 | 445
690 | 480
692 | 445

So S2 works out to 470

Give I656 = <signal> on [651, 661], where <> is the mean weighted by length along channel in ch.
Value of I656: 152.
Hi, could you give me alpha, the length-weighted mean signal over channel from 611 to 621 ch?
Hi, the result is 423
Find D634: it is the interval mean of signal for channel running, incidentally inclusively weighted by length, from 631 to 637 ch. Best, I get 255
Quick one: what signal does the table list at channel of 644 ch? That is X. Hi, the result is 160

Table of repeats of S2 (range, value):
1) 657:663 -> 146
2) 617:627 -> 400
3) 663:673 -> 204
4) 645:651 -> 157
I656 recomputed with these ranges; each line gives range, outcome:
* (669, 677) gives 277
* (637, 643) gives 181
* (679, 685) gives 422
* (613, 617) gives 421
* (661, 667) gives 161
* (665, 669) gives 188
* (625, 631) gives 334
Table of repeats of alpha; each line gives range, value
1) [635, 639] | 210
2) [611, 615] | 422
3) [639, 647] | 166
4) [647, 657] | 158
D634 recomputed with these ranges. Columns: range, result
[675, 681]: 358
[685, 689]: 457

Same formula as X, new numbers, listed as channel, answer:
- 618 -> 419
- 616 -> 420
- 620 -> 433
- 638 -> 190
